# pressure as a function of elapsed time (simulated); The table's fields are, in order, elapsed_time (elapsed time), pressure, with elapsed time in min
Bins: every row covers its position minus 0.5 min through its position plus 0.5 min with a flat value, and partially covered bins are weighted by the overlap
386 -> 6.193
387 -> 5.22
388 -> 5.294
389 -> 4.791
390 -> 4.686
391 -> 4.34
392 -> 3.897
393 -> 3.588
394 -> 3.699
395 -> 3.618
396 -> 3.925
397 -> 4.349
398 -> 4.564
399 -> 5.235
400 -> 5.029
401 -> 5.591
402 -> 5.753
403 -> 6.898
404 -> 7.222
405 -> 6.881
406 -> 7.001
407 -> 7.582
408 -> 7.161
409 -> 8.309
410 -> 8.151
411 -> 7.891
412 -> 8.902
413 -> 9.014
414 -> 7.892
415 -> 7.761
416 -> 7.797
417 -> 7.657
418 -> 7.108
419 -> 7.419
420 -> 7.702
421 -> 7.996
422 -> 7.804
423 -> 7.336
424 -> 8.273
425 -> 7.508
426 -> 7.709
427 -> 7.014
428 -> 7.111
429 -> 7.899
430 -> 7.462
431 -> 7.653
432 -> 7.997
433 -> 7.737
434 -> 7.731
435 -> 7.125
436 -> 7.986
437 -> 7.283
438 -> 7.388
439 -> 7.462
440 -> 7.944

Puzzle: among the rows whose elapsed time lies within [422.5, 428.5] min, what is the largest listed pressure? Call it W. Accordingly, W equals 8.273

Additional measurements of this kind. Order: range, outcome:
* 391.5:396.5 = 3.925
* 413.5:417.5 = 7.892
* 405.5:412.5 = 8.902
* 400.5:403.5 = 6.898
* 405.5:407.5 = 7.582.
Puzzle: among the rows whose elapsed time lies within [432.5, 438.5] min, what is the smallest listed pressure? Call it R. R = 7.125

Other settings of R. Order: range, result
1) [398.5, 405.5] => 5.029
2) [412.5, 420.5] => 7.108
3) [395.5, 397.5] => 3.925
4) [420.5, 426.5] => 7.336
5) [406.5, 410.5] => 7.161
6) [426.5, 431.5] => 7.014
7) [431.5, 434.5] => 7.731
